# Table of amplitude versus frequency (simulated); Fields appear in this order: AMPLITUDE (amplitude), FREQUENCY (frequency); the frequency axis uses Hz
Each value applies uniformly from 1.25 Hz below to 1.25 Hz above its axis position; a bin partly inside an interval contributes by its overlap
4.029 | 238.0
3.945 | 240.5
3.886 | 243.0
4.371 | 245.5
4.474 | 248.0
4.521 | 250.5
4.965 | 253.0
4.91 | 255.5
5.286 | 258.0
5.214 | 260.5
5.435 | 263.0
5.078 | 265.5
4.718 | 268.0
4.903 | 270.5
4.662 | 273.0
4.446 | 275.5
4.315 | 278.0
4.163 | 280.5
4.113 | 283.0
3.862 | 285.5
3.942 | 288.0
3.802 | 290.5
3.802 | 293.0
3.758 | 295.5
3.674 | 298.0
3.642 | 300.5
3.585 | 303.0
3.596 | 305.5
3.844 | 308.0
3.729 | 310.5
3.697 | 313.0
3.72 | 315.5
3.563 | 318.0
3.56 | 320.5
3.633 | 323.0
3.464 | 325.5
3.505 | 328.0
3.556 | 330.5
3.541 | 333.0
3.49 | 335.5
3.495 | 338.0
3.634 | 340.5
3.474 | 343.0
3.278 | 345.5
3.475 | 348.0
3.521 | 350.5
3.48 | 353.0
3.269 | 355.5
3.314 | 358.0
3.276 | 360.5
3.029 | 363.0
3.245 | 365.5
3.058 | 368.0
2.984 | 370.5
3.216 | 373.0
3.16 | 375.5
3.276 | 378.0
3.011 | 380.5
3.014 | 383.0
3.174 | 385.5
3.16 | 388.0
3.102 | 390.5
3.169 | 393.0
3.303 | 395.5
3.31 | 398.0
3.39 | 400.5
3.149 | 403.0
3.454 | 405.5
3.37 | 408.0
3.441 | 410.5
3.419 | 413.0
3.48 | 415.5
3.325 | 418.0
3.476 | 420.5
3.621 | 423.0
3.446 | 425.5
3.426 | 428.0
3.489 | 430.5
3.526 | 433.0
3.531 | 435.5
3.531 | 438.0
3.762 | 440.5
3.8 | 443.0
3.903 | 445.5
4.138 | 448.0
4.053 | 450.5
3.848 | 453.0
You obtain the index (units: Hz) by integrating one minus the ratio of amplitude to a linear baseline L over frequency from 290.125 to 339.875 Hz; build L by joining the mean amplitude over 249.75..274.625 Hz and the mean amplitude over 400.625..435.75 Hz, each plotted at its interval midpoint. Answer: 9.2 Hz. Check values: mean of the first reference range 4.97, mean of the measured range 3.63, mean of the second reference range 3.44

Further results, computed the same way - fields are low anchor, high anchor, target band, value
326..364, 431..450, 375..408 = 3.4 Hz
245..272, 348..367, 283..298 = 1.9 Hz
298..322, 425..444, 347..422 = 7.0 Hz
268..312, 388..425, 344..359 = 1.1 Hz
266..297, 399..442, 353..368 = 2.2 Hz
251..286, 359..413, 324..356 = 2.7 Hz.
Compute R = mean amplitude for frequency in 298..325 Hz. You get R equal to 3.65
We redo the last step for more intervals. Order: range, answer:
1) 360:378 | 3.14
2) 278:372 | 3.57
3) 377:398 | 3.16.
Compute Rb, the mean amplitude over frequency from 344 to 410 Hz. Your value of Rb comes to 3.24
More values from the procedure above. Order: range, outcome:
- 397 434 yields 3.42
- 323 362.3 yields 3.45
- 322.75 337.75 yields 3.52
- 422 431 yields 3.49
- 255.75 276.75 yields 4.96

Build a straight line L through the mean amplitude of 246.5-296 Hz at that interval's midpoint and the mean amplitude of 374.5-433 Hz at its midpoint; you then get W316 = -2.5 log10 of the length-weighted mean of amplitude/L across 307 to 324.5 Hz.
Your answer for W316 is 0.13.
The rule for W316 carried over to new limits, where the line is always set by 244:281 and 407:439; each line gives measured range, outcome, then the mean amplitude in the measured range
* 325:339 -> 0.20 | 3.51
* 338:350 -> 0.18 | 3.47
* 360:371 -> 0.25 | 3.12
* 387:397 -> 0.17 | 3.19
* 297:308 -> 0.21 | 3.65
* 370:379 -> 0.21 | 3.17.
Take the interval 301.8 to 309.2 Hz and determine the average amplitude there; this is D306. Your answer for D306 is 3.67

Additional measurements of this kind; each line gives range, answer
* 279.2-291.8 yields 3.98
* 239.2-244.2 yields 3.92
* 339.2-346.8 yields 3.46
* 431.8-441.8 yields 3.59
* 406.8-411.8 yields 3.41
